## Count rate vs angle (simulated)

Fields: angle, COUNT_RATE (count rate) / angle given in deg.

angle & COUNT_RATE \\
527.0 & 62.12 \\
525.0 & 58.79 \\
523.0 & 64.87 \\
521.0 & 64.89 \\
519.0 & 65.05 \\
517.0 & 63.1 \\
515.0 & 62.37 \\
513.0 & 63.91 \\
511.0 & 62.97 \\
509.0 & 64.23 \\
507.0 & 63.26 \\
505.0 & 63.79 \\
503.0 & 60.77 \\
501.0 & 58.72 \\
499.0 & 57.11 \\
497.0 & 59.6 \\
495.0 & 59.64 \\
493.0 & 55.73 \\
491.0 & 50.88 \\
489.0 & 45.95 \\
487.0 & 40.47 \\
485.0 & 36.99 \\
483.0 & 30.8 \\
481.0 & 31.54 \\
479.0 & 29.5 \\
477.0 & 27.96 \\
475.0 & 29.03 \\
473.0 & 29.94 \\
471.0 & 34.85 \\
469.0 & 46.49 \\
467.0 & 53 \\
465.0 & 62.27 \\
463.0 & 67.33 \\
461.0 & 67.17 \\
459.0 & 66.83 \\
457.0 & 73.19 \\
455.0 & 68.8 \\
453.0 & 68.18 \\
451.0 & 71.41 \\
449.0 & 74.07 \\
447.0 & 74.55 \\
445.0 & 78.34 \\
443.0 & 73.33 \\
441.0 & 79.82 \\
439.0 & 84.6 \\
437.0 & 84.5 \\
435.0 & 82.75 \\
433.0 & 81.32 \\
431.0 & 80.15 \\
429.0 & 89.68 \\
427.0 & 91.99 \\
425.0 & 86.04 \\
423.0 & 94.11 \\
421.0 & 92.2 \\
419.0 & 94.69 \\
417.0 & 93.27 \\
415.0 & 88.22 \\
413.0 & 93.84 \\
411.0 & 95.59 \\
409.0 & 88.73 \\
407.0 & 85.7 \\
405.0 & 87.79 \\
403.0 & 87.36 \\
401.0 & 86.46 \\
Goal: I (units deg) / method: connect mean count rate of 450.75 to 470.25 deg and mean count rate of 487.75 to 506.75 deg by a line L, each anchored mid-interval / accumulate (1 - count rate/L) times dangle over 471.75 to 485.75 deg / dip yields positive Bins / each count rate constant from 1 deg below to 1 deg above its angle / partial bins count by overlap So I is 6.86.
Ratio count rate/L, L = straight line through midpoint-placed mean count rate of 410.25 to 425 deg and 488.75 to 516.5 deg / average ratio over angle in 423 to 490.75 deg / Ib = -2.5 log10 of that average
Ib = 0.26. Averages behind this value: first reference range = 92.6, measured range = 62.3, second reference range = 59.6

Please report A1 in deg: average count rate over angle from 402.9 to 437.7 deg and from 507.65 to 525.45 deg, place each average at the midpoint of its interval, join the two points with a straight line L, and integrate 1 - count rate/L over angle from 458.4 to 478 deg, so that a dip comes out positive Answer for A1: 7.3 deg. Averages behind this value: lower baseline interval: 88.8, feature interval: 48.1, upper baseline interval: 63.5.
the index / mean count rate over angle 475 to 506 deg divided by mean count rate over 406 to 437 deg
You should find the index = 0.52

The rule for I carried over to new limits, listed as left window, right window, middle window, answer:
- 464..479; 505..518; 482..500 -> 1.1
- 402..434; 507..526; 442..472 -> 5.3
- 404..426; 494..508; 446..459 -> 1.1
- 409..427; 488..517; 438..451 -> 0.8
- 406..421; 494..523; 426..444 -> 0.4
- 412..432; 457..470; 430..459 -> -0.7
